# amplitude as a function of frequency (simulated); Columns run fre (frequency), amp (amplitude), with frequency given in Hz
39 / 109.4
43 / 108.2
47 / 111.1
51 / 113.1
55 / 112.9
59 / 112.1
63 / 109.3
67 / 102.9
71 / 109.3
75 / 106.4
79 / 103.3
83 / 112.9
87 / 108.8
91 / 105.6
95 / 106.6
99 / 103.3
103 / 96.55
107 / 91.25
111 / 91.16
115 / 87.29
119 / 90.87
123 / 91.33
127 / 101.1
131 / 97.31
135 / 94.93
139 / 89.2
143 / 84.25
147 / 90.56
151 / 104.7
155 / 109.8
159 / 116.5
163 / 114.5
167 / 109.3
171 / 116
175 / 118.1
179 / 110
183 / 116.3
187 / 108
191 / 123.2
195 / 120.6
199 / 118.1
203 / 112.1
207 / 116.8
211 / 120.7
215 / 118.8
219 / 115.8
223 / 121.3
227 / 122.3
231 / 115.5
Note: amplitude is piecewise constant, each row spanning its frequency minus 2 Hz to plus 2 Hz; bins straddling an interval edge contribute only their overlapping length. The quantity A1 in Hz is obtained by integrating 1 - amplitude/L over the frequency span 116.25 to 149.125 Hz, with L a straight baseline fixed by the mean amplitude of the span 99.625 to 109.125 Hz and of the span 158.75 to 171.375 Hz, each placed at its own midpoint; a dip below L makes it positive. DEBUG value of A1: 3.6 Hz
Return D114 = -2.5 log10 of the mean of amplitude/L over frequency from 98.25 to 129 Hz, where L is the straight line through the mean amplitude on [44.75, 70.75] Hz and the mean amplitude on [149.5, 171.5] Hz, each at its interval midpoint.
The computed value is 0.18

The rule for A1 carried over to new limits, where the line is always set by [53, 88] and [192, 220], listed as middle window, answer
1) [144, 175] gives 1.66 Hz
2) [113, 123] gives 2.00 Hz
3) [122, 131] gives 1.24 Hz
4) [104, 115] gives 2.01 Hz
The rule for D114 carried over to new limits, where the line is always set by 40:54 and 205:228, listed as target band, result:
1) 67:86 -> 0.048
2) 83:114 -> 0.127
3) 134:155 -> 0.222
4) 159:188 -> 0.033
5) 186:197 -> -0.002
